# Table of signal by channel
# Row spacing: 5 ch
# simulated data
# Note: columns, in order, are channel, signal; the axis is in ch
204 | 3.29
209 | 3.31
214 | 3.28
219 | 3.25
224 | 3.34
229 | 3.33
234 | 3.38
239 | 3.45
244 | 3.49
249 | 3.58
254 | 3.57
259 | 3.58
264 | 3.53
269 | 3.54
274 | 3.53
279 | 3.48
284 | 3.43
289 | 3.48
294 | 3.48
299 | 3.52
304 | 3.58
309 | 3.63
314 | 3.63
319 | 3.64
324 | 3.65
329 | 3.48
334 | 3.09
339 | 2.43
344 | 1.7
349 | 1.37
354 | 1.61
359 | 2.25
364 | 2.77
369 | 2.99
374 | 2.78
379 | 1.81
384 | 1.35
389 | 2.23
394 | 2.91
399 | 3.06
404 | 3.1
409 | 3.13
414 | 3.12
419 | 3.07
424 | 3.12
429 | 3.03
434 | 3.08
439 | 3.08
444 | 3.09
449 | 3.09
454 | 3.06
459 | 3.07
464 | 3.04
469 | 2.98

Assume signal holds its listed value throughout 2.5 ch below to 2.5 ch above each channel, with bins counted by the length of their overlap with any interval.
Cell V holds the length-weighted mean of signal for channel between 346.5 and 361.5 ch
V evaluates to 1.74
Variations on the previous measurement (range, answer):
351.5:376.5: 2.48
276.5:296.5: 3.47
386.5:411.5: 2.89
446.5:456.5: 3.08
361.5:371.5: 2.88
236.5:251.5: 3.51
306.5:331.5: 3.61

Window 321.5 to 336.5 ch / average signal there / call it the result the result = 3.41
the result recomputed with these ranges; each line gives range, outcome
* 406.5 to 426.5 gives 3.11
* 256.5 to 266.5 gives 3.55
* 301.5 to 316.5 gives 3.61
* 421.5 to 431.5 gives 3.08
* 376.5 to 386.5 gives 1.58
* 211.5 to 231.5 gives 3.3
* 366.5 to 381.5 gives 2.53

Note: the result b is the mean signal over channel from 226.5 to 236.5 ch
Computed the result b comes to 3.35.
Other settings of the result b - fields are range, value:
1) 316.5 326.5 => 3.65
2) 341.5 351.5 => 1.54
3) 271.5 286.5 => 3.48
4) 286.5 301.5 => 3.49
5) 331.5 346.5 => 2.41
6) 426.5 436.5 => 3.05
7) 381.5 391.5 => 1.79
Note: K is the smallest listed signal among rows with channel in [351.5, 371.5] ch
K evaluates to 1.61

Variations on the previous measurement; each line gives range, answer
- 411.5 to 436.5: 3.03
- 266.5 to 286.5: 3.43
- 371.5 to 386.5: 1.35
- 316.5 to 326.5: 3.64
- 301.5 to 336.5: 3.09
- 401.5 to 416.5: 3.1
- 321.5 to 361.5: 1.37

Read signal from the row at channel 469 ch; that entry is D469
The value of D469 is 2.98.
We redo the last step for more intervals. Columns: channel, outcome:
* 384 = 1.35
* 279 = 3.48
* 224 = 3.34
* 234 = 3.38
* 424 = 3.12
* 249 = 3.58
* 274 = 3.53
